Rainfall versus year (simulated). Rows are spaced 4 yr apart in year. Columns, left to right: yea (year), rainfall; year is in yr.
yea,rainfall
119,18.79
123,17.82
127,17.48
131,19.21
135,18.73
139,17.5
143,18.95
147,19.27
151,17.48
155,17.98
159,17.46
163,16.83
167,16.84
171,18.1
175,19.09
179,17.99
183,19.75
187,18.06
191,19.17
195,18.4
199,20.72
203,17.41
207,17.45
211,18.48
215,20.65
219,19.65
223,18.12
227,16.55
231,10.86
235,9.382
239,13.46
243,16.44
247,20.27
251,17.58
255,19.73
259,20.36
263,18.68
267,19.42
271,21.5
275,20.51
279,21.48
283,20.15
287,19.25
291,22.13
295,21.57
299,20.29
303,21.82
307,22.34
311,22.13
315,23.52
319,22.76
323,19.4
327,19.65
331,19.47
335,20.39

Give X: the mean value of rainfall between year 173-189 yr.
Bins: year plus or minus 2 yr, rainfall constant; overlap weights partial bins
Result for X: 18.7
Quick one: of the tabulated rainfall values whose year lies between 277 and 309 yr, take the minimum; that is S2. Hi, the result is 19.25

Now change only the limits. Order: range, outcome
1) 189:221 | 17.41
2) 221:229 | 16.55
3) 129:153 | 17.48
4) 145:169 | 16.83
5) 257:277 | 18.68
